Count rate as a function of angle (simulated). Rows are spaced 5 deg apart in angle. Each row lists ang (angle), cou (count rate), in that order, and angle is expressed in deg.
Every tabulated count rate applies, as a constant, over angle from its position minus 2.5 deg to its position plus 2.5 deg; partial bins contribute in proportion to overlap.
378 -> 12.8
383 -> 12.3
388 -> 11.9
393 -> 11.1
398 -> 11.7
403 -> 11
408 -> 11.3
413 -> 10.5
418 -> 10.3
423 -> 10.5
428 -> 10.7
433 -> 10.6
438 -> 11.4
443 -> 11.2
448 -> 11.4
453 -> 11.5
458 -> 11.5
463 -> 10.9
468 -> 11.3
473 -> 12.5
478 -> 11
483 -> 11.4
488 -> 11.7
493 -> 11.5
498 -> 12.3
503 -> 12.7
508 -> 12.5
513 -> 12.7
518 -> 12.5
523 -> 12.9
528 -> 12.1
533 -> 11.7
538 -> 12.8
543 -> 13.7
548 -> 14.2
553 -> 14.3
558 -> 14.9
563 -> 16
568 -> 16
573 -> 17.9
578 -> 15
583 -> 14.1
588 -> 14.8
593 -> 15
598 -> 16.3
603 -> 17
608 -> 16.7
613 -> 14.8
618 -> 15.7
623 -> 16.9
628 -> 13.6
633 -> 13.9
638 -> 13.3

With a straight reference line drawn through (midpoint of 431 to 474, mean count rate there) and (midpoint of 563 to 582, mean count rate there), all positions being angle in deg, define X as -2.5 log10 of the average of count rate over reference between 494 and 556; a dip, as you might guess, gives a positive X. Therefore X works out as 0.11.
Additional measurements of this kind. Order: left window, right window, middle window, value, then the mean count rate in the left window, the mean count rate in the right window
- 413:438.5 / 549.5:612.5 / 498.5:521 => 0.06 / 10.6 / 15.6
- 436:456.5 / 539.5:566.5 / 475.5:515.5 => 0.08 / 11.4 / 14.6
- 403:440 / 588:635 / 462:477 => 0.04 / 10.8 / 15.5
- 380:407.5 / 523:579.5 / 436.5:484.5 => 0.12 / 11.6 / 14.3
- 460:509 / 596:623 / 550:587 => -0.05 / 11.8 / 16.2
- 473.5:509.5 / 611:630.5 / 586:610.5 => -0.09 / 11.9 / 15.3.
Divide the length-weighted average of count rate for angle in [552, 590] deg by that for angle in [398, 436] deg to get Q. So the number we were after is 1.43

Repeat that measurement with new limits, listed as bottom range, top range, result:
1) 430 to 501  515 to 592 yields 1.24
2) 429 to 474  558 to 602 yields 1.38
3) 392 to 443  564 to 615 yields 1.44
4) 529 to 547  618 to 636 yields 1.16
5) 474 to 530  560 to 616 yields 1.30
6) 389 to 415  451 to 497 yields 1.03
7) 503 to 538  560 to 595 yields 1.25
